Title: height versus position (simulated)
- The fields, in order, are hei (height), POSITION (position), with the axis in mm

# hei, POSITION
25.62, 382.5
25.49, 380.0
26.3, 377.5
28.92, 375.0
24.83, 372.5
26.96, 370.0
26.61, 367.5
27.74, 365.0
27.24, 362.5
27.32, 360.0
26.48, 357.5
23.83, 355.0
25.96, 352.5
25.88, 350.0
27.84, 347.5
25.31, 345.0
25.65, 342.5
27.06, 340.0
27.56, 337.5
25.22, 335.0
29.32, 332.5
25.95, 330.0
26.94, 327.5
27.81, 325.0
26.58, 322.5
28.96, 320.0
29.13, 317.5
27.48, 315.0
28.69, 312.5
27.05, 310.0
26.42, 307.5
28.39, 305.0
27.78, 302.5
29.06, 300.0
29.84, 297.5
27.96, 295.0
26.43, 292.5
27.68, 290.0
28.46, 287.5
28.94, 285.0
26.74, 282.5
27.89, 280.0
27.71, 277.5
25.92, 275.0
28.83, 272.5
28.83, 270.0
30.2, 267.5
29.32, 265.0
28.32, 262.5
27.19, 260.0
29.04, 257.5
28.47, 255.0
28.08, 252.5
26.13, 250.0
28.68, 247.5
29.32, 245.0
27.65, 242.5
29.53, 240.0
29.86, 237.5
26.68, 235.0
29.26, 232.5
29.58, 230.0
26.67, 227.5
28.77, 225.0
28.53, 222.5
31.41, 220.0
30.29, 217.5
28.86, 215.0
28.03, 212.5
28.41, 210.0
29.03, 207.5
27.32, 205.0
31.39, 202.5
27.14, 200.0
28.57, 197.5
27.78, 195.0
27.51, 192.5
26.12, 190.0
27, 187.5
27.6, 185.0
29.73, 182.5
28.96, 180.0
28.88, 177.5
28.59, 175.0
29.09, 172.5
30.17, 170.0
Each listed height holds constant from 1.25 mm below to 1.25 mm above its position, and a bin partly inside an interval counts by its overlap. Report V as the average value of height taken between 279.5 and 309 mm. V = 28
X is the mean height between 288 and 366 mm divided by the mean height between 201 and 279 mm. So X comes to 0.95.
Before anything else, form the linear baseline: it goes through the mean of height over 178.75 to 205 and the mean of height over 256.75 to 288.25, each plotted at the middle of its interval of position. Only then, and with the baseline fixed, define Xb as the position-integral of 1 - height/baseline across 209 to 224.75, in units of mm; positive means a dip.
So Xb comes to -0.6 mm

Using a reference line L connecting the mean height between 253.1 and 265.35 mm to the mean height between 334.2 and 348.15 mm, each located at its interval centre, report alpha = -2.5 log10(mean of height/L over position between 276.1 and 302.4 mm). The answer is -0.02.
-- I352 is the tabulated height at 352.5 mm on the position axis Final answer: 25.96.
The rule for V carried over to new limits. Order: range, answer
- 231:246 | 28.7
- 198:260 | 28.6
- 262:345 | 27.8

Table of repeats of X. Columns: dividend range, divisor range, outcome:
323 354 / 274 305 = 0.96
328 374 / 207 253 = 0.92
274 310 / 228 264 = 0.98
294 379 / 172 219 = 0.96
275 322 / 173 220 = 0.98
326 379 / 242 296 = 0.95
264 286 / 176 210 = 1.00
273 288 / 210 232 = 0.95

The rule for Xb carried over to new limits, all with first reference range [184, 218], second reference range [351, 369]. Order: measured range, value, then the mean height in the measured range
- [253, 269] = -0.7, 28.7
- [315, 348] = -0.5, 27.2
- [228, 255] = -0.7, 28.4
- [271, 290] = -0.3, 27.8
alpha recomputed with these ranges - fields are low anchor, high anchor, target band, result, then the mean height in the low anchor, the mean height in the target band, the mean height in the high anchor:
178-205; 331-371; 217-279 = -0.036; 28.2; 28.5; 26.6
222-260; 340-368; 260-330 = -0.023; 28.4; 28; 26.4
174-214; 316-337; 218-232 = -0.038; 28.3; 29.1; 27.5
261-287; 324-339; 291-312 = -0.007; 28.3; 27.9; 27.1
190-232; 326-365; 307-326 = -0.032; 28.6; 27.8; 26.6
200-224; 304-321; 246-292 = 0.014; 29.1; 28.1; 28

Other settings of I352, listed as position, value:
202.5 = 31.39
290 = 27.68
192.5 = 27.51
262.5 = 28.32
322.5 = 26.58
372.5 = 24.83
